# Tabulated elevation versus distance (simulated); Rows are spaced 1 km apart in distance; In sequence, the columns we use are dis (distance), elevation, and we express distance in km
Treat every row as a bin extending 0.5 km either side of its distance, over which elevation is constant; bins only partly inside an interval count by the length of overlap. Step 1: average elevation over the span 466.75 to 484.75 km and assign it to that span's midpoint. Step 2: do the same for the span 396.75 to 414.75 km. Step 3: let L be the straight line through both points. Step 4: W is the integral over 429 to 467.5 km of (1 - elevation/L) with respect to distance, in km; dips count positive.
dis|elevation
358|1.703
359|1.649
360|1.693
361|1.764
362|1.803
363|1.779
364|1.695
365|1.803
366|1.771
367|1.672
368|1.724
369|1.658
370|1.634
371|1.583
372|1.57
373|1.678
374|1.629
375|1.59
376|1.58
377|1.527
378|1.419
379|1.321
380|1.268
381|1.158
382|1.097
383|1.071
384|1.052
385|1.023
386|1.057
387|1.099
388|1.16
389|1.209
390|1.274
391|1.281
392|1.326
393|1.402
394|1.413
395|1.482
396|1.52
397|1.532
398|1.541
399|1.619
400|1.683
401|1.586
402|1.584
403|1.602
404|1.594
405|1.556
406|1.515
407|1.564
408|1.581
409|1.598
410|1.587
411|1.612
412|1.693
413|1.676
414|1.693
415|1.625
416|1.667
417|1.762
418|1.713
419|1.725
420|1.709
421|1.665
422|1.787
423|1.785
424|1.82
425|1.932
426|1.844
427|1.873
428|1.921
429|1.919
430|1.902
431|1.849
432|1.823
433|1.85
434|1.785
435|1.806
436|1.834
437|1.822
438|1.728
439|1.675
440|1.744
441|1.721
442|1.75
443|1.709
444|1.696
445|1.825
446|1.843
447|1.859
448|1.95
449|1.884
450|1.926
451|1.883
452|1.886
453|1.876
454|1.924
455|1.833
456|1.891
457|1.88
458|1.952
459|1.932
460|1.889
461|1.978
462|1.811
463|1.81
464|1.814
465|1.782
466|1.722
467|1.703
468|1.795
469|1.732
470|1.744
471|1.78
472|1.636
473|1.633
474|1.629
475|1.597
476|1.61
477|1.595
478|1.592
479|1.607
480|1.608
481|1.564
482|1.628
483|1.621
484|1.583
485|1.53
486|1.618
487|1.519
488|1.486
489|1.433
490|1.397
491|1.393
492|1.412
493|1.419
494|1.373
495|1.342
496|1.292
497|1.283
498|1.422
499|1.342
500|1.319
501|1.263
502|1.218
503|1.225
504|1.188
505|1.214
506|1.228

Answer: -4.8 km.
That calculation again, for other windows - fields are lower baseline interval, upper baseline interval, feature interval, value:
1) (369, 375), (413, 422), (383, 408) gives 3.9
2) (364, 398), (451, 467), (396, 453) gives -2.5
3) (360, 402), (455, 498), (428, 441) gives -2.1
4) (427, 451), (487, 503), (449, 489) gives -4.0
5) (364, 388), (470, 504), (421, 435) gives -3.7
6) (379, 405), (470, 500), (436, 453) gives -4.3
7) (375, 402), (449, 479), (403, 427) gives -3.0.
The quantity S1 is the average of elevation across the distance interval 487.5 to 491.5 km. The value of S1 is 1.43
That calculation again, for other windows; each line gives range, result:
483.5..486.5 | 1.58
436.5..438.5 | 1.77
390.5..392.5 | 1.3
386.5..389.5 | 1.16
